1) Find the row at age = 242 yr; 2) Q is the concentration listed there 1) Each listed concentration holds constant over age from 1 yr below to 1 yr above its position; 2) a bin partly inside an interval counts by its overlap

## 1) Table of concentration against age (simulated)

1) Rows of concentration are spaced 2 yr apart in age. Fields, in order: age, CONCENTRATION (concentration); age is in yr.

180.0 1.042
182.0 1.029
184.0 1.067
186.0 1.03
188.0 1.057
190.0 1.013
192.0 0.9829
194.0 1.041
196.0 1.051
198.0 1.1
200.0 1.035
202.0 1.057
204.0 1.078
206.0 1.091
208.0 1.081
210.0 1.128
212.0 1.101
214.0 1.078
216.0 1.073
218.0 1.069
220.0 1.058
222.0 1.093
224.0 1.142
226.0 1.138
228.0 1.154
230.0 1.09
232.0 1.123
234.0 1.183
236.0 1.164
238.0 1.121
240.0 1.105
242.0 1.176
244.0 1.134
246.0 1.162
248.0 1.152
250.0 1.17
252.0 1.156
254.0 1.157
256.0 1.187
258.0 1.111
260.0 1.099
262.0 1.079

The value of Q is 1.176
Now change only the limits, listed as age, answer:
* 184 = 1.067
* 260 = 1.099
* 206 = 1.091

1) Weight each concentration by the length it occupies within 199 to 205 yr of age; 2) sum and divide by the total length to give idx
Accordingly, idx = 1.06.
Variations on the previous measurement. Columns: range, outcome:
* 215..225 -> 1.09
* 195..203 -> 1.06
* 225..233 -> 1.13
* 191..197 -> 1.02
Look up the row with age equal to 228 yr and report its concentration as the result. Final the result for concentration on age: 1.154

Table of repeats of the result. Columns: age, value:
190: 1.013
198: 1.1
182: 1.029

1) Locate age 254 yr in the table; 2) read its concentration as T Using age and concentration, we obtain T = 1.157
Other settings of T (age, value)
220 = 1.058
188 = 1.057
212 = 1.101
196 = 1.051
